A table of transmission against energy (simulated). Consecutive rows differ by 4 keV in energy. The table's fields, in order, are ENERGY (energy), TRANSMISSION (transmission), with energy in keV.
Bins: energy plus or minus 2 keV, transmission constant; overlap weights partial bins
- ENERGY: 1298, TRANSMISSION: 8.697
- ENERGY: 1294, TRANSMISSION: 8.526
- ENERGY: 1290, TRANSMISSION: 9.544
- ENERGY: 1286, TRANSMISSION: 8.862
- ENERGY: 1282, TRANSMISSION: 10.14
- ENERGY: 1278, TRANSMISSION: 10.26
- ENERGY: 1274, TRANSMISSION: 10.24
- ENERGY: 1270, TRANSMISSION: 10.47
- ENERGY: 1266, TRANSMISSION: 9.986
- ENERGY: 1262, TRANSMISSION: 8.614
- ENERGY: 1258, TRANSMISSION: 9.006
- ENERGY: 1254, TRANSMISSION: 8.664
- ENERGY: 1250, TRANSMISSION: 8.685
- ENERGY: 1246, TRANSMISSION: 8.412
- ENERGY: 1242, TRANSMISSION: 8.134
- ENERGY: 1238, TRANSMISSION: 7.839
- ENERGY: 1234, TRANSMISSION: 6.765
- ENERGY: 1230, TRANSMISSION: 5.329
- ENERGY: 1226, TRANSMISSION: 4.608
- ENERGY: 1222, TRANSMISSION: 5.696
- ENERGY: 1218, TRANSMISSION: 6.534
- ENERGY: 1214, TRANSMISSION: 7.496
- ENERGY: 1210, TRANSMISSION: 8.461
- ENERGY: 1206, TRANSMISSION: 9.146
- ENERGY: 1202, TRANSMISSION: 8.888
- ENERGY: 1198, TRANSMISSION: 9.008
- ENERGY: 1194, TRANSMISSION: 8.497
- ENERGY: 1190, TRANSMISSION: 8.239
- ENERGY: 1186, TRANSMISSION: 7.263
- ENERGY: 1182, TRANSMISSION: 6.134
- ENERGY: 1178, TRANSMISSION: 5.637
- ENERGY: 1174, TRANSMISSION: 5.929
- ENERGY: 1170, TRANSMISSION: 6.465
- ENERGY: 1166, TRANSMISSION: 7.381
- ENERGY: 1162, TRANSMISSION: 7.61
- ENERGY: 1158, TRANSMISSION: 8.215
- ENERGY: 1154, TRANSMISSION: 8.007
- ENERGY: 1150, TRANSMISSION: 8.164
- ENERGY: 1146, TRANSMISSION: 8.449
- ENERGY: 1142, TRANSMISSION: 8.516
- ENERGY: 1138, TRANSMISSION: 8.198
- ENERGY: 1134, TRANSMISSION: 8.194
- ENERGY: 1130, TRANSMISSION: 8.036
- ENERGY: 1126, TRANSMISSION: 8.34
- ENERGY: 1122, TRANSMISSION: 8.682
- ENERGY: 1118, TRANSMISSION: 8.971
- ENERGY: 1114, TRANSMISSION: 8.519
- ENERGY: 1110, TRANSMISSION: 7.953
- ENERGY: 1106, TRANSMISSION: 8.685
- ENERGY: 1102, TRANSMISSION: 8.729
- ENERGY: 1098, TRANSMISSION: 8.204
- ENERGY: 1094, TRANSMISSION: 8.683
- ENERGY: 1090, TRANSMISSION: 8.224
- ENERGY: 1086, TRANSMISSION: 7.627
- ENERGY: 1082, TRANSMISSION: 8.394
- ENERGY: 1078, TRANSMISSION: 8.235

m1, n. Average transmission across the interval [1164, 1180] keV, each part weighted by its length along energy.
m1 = 6.35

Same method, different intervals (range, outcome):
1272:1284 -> 10.2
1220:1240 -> 6.05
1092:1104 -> 8.54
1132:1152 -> 8.3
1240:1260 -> 8.58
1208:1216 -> 7.98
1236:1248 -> 8.13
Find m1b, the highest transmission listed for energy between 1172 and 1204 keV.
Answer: 9.008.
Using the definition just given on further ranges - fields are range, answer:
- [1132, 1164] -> 8.516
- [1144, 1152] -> 8.449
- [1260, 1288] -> 10.47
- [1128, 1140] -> 8.198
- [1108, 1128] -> 8.971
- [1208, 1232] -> 8.461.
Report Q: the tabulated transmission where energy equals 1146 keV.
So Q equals 8.449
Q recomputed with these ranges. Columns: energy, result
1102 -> 8.729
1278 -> 10.26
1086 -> 7.627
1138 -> 8.198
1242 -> 8.134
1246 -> 8.412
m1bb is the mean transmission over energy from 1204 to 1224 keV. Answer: 7.47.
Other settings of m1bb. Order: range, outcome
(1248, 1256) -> 8.67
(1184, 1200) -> 8.25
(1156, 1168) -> 7.74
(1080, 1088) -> 8.01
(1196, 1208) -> 9.01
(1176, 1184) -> 5.89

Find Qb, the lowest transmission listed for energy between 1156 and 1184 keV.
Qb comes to 5.637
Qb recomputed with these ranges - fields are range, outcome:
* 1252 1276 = 8.614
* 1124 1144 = 8.036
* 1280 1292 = 8.862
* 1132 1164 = 7.61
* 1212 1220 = 6.534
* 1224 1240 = 4.608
